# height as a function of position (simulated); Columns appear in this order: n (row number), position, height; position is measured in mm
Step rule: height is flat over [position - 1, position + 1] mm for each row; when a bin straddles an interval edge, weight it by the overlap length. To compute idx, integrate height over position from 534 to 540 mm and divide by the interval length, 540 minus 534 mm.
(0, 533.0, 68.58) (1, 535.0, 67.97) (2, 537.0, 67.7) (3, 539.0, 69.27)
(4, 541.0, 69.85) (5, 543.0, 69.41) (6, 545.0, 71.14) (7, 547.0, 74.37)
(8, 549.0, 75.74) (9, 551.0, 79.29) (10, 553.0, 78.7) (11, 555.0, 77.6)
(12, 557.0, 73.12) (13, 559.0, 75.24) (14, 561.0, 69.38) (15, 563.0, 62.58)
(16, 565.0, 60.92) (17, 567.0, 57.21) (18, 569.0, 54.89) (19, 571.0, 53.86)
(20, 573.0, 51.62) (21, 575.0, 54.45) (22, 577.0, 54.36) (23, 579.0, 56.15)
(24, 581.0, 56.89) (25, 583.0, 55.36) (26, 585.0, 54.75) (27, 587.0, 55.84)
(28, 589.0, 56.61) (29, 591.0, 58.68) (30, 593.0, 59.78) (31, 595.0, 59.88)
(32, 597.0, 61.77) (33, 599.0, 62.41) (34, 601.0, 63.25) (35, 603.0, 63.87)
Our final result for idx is 68.3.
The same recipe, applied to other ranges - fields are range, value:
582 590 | 55.6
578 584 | 56.1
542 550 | 72.7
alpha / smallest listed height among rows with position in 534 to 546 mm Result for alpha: 67.7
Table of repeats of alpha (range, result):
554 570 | 54.89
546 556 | 74.37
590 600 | 58.68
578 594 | 54.75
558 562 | 69.38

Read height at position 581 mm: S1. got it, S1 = 56.89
